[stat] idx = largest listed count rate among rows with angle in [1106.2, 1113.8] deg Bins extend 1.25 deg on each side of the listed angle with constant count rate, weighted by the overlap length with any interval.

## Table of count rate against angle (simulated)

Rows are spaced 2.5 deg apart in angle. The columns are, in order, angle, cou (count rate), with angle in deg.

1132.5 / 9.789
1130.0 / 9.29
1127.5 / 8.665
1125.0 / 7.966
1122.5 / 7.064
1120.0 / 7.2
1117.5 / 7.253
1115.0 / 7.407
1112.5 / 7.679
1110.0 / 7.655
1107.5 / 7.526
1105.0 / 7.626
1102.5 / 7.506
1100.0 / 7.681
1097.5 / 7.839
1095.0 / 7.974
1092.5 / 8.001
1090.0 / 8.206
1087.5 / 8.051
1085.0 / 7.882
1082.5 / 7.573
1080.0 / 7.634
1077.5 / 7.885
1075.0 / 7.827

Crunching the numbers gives 7.679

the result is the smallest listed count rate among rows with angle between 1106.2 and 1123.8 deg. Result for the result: 7.064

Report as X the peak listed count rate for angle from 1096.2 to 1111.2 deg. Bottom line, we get 7.839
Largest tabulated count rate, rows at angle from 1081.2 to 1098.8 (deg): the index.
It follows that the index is 8.206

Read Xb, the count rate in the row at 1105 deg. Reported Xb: 7.626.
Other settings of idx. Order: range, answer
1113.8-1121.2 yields 7.407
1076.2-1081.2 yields 7.885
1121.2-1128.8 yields 8.665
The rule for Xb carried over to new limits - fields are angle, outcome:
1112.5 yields 7.679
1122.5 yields 7.064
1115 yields 7.407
